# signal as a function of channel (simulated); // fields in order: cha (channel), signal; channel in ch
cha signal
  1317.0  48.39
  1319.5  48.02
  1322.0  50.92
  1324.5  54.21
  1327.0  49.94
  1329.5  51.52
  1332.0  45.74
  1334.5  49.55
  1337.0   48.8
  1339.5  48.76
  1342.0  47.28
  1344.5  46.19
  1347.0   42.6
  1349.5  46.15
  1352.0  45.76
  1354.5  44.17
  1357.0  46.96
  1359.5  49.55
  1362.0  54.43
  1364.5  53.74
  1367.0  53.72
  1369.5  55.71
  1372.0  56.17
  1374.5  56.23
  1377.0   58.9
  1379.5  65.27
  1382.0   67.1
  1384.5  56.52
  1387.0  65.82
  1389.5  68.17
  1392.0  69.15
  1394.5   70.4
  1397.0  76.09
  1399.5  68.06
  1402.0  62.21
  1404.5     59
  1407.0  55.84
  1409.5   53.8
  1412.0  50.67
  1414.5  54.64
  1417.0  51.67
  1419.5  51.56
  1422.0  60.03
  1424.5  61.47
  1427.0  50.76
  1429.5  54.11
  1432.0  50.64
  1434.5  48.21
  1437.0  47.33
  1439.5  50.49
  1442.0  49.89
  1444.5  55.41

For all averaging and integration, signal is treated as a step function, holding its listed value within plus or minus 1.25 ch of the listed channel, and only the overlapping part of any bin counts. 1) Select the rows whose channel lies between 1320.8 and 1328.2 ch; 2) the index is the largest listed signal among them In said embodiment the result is 54.21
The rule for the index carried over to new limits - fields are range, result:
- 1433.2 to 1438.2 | 48.21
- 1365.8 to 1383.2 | 67.1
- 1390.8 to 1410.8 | 76.09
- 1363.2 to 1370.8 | 55.71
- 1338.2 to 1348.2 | 48.76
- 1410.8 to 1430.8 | 61.47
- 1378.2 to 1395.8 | 70.4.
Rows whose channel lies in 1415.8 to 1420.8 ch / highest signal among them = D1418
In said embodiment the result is 51.67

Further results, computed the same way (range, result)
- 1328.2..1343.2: 51.52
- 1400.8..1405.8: 62.21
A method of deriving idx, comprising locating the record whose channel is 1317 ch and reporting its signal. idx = 48.39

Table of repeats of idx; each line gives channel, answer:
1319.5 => 48.02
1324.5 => 54.21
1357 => 46.96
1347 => 42.6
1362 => 54.43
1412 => 50.67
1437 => 47.33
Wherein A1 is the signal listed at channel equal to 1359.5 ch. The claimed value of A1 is 49.55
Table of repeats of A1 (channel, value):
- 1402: 62.21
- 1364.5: 53.74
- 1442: 49.89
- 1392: 69.15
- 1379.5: 65.27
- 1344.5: 46.19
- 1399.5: 68.06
